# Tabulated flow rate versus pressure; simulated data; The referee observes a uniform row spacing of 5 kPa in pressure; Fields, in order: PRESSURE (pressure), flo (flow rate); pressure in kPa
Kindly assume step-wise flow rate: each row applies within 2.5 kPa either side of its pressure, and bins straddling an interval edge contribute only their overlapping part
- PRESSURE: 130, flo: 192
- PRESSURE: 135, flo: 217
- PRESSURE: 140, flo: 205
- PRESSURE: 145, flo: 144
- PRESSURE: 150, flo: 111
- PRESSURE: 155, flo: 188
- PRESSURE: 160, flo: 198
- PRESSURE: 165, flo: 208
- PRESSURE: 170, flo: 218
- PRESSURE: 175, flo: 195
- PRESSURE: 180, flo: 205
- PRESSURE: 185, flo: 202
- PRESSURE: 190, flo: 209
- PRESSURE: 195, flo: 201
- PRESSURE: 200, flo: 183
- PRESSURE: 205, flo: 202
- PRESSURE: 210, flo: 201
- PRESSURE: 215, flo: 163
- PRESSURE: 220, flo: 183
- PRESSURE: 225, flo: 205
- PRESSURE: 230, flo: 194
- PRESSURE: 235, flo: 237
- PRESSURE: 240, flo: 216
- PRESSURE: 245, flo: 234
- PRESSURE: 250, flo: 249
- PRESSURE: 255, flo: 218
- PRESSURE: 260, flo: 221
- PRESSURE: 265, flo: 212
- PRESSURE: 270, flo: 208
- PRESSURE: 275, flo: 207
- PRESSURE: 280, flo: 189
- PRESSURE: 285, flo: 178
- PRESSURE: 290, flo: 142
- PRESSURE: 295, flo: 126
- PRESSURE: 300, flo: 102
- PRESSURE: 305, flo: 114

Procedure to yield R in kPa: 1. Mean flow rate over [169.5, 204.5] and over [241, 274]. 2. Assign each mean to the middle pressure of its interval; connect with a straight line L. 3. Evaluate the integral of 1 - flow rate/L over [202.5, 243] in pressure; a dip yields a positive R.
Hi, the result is 2.2 kPa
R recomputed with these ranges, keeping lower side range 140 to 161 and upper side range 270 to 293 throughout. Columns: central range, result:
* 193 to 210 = -2.6 kPa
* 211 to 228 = -1.3 kPa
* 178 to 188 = -2.2 kPa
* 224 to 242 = -4.1 kPa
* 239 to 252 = -4.3 kPa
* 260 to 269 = -1.8 kPa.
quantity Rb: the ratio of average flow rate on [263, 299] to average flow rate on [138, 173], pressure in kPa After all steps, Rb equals 0.97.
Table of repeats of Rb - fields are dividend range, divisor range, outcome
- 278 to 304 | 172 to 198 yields 0.72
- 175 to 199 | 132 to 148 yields 1.08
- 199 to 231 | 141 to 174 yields 1.06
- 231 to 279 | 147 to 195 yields 1.14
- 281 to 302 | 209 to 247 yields 0.69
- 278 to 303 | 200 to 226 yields 0.77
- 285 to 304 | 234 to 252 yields 0.56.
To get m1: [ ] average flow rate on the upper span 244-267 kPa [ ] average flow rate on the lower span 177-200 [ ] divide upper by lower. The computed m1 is 1.1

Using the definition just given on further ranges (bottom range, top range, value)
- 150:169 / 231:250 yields 1.22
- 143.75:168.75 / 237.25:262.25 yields 1.31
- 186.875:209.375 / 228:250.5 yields 1.13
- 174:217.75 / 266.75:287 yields 1.00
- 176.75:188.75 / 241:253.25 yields 1.16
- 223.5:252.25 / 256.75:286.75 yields 0.91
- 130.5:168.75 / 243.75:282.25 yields 1.18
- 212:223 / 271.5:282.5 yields 1.13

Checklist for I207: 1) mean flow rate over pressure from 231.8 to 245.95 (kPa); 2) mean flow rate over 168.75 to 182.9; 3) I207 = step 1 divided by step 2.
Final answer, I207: 1.1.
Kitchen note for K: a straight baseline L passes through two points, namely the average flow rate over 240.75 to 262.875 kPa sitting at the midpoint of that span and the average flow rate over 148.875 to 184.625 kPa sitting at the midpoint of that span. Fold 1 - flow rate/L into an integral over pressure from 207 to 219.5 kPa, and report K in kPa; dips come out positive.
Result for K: 1.74 kPa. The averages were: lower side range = 193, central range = 183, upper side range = 229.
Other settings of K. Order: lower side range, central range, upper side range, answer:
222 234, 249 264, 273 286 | -2.15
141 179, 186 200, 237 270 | -0.28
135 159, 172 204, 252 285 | -2.99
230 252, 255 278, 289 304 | -4.29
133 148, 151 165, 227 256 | 0.39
